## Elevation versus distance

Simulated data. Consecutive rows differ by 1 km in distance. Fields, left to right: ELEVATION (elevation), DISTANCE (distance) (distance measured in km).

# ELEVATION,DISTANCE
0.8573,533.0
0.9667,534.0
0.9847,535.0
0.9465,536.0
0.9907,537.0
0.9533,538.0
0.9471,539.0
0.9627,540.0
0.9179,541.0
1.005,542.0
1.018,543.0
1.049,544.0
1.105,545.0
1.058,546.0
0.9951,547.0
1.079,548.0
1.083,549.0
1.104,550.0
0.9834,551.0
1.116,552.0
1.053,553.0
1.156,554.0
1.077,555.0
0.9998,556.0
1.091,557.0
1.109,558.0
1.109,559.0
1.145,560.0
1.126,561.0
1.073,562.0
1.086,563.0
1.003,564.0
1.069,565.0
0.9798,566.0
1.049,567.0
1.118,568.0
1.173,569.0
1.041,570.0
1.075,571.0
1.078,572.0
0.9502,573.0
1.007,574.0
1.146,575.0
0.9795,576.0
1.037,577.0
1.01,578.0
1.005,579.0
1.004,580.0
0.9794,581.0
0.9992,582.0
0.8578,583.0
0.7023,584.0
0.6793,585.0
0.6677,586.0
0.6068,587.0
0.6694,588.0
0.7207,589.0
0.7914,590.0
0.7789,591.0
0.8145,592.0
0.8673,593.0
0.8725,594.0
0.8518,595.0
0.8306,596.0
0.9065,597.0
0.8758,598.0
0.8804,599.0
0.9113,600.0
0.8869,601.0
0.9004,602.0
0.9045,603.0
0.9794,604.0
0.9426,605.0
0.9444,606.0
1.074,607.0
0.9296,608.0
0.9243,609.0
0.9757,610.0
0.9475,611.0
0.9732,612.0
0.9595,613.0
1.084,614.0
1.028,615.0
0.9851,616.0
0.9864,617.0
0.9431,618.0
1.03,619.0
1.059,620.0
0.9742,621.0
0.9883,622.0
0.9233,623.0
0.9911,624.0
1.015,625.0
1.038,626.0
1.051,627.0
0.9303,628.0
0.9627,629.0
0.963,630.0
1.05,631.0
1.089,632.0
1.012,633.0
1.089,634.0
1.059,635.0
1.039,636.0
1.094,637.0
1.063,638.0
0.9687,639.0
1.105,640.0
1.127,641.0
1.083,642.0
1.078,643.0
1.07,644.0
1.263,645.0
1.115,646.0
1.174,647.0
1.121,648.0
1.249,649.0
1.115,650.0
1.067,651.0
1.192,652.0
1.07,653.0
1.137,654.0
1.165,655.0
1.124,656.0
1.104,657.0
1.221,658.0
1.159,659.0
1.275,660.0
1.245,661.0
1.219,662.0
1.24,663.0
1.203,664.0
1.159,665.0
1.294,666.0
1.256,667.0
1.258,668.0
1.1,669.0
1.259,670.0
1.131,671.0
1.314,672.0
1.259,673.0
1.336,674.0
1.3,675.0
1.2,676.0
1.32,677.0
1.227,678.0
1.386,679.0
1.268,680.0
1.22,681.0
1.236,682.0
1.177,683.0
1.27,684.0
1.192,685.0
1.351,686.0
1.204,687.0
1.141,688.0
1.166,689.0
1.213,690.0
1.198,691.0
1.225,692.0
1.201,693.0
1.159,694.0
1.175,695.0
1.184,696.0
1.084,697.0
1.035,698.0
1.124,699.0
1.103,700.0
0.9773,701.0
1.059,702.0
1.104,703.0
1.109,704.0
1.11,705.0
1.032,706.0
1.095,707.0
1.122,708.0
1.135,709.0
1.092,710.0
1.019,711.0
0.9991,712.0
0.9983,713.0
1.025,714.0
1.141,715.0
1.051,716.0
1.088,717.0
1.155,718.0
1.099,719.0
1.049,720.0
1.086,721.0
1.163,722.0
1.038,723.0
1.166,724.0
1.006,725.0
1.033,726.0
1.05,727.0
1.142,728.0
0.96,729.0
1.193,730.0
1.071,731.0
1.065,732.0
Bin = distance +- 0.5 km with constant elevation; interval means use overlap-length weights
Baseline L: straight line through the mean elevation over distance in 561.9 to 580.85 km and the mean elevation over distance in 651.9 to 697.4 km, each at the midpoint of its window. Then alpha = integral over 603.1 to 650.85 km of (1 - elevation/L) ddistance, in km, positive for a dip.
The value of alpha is 4.4 km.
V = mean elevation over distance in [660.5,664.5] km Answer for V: 1.23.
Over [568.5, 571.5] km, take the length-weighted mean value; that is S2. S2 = 1.1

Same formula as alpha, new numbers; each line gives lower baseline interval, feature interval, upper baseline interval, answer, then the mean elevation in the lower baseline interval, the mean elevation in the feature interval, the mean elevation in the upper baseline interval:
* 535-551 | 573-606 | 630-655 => 5.4 km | 1.01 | 0.879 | 1.1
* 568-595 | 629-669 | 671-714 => -2.5 km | 0.907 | 1.13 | 1.17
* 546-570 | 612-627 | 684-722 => 1.3 km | 1.08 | 1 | 1.12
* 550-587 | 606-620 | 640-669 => 1.4 km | 1.02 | 0.989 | 1.17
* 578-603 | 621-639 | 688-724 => -1.7 km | 0.841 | 1.02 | 1.1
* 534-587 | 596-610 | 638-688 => 2.1 km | 1.01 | 0.926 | 1.19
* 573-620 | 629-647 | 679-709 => -1.0 km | 0.912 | 1.07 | 1.16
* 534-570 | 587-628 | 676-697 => 7.1 km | 1.05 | 0.926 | 1.22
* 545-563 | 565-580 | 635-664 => 0.6 km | 1.08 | 1.05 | 1.14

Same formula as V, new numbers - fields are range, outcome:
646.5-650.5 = 1.16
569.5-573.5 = 1.04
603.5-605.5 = 0.961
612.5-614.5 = 1.02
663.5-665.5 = 1.18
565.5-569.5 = 1.08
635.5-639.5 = 1.04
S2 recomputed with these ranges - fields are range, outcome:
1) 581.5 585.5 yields 0.81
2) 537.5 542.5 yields 0.957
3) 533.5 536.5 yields 0.966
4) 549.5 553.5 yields 1.06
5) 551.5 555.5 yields 1.1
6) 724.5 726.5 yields 1.02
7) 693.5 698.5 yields 1.13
